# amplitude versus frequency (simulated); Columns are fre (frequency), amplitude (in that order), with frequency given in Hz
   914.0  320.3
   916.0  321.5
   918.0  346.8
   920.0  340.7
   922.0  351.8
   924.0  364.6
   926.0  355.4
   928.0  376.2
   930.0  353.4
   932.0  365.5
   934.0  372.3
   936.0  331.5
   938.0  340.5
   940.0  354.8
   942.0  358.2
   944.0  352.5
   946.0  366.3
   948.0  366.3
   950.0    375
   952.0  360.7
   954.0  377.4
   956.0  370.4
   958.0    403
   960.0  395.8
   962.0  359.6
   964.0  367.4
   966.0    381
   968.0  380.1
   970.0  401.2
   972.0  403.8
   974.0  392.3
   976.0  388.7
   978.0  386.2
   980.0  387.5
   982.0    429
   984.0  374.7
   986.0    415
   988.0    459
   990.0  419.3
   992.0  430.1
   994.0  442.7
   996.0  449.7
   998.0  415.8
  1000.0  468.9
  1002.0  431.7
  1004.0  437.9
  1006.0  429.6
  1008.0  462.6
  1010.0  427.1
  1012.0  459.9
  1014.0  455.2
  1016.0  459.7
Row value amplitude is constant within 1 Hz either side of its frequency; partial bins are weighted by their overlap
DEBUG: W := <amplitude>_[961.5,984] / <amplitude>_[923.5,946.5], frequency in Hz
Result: 1.09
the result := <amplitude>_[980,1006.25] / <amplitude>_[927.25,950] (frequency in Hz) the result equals 1.20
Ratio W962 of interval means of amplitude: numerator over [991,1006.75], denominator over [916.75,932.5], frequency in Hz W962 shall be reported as 1.2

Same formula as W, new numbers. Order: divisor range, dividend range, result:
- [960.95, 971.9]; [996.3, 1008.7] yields 1.16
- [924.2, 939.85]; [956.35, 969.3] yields 1.07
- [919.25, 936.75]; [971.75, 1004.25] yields 1.17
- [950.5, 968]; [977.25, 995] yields 1.10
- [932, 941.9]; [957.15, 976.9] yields 1.10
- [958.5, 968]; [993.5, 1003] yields 1.17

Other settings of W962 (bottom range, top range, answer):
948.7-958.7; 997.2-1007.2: 1.16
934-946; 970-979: 1.12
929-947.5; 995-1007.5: 1.24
